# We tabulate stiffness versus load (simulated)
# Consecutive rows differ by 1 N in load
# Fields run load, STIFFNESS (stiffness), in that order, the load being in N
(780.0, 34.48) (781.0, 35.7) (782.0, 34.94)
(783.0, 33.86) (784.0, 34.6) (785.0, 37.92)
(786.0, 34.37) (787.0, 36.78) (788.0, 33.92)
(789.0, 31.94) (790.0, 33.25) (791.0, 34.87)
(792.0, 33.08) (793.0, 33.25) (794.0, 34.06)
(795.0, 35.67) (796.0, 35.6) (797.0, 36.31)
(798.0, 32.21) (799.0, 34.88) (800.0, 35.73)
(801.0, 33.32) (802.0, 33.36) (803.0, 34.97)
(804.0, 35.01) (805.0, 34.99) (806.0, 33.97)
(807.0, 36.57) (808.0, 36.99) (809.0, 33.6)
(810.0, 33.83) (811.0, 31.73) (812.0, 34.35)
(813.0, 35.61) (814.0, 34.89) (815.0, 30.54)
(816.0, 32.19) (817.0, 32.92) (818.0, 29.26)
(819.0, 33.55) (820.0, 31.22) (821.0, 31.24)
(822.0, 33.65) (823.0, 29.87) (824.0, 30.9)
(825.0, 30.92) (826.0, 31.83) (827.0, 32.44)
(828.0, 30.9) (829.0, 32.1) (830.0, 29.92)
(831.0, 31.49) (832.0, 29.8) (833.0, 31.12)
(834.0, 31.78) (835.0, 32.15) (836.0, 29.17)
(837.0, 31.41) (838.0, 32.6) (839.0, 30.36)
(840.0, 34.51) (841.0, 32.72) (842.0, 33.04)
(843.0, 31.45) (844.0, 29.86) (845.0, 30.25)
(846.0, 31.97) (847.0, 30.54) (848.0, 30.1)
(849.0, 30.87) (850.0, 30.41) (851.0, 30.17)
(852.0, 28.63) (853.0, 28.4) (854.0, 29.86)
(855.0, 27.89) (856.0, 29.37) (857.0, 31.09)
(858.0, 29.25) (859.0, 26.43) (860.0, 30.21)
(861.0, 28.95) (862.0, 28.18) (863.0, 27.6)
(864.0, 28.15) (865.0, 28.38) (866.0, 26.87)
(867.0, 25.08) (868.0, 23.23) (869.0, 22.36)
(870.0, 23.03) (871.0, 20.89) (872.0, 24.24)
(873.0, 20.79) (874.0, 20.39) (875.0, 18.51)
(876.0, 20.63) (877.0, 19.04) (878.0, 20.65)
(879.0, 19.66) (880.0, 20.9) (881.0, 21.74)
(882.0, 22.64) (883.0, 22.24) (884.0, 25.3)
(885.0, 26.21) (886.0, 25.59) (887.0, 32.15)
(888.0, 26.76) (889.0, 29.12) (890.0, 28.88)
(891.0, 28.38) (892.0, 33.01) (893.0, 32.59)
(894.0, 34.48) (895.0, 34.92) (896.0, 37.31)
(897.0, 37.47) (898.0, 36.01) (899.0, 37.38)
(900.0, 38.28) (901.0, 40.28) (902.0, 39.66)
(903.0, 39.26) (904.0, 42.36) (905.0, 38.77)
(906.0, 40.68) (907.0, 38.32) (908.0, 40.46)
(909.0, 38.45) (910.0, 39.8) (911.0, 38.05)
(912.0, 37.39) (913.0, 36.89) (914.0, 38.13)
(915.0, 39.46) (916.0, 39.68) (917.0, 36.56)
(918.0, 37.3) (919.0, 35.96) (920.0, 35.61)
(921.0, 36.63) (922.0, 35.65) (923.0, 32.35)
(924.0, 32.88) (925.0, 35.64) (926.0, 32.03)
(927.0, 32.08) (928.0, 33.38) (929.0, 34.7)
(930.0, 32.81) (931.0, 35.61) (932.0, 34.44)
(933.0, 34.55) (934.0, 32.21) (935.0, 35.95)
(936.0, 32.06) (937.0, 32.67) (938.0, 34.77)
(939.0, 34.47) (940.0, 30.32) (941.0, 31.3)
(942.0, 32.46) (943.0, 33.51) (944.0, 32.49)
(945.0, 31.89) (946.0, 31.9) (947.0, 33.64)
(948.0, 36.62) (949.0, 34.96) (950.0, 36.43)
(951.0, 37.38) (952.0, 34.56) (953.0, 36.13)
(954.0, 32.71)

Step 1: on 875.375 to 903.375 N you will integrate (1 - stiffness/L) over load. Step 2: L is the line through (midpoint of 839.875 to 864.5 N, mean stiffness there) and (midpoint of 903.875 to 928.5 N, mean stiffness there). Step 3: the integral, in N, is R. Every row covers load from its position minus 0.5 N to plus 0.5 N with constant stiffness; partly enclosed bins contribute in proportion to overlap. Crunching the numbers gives 3.8 N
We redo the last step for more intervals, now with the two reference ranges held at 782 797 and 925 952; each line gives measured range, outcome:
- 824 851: 2.4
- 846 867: 3.2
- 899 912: -2.1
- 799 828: 1.1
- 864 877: 4.3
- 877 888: 3.4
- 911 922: -1.1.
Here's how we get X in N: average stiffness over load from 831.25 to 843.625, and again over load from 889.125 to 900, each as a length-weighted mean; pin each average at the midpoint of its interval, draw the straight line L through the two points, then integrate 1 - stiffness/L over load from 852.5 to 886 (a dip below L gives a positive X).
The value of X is 8.28 N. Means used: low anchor 31.7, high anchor 34.1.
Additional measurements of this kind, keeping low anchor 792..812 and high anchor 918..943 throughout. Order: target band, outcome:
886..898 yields 0.7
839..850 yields 0.9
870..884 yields 5.3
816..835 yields 1.6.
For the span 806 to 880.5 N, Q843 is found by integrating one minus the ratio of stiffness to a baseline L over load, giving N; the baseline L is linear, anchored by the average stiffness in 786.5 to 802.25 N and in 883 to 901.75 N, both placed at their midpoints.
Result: 9.0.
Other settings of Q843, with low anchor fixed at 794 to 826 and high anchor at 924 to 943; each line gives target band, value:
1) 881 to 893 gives 2.21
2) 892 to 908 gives -2.08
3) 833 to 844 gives 0.56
